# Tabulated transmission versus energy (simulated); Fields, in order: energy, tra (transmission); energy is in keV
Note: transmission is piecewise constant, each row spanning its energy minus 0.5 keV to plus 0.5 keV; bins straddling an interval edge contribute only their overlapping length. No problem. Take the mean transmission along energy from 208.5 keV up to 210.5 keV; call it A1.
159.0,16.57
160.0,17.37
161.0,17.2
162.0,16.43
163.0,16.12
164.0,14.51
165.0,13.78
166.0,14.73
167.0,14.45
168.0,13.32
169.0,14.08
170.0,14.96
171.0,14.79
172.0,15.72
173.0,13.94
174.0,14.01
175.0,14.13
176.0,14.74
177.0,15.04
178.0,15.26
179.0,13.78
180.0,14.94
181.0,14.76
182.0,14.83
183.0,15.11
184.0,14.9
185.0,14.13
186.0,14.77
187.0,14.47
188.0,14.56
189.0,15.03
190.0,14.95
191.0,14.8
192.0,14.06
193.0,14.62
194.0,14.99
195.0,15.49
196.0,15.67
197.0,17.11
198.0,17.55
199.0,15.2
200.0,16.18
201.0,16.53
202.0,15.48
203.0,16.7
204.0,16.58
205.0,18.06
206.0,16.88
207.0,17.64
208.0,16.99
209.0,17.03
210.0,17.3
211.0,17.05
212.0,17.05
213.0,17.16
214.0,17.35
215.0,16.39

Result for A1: 17.2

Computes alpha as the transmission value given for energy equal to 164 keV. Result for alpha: 14.51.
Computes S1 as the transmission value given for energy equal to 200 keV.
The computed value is 16.18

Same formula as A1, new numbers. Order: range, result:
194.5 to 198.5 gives 16.5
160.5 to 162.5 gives 16.8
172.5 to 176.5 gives 14.2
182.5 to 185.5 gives 14.7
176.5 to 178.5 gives 15.1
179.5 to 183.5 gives 14.9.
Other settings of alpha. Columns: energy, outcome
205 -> 18.06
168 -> 13.32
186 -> 14.77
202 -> 15.48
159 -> 16.57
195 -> 15.49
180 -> 14.94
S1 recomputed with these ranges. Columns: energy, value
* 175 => 14.13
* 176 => 14.74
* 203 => 16.7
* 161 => 17.2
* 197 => 17.11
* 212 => 17.05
